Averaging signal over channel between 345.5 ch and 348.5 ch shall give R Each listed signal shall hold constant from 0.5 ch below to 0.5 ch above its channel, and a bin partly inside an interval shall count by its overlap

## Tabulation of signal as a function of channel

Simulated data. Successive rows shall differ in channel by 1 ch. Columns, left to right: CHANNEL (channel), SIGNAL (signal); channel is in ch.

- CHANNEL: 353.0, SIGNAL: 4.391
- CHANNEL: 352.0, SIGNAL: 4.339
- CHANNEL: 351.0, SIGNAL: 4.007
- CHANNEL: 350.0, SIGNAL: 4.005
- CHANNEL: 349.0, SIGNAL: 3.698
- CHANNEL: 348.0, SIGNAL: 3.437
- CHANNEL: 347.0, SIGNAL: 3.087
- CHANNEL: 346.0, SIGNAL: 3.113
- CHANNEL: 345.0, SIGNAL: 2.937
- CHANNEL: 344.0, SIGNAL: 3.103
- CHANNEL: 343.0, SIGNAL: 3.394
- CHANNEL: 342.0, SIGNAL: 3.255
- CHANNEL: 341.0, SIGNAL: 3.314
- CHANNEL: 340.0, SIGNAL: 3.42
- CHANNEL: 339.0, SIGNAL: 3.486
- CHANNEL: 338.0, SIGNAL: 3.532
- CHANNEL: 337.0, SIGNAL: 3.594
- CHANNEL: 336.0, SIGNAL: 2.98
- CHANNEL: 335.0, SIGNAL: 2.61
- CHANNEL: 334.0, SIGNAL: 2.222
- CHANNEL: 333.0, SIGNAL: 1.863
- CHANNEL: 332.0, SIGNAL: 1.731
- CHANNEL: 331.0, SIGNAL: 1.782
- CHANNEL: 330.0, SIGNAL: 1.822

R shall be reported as 3.21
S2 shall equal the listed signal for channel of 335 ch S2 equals 2.61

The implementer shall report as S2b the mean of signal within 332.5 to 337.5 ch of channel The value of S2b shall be 2.65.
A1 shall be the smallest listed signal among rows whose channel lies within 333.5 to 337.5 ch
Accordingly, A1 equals 2.222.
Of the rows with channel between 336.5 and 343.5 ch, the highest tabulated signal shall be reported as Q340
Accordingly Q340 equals 3.594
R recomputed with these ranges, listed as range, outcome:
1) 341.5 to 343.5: 3.32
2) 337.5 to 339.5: 3.51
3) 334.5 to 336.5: 2.79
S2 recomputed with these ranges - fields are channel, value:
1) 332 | 1.731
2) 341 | 3.314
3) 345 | 2.937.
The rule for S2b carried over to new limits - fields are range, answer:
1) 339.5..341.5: 3.37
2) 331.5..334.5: 1.94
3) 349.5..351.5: 4.01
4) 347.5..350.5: 3.71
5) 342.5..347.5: 3.13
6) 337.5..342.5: 3.4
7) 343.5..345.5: 3.02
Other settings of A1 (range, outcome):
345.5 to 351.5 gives 3.087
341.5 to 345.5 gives 2.937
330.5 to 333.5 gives 1.731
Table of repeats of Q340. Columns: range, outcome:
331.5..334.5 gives 2.222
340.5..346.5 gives 3.394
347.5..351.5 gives 4.007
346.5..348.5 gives 3.437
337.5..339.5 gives 3.532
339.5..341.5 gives 3.42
